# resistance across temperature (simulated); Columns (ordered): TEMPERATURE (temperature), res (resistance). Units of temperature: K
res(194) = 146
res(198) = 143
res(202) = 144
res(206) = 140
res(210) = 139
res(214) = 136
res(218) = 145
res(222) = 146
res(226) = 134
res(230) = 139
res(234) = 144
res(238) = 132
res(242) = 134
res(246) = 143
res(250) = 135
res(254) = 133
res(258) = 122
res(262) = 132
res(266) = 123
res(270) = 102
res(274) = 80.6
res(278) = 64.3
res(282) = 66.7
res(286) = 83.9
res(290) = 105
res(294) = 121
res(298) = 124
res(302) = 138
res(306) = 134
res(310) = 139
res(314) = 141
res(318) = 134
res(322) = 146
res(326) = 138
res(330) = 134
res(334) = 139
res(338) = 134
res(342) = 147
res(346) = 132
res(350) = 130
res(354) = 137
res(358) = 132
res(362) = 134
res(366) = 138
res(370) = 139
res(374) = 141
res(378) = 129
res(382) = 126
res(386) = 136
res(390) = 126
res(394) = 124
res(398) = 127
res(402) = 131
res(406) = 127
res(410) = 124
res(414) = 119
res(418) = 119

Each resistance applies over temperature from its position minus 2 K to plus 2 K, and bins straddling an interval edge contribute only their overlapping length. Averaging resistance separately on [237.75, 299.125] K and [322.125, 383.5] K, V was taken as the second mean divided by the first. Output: 1.21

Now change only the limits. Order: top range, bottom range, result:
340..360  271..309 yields 1.32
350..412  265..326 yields 1.15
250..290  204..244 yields 0.74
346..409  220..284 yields 1.09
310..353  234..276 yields 1.10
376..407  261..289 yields 1.39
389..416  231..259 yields 0.93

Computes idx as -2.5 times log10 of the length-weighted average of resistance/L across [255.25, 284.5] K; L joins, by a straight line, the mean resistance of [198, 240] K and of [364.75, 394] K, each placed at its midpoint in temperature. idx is 0.356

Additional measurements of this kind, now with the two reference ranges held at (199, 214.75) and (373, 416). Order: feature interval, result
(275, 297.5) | 0.44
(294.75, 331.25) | -0.02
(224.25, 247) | 0.01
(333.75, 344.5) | -0.07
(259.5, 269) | 0.10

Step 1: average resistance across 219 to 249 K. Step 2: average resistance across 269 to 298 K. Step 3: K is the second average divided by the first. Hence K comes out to 0.7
